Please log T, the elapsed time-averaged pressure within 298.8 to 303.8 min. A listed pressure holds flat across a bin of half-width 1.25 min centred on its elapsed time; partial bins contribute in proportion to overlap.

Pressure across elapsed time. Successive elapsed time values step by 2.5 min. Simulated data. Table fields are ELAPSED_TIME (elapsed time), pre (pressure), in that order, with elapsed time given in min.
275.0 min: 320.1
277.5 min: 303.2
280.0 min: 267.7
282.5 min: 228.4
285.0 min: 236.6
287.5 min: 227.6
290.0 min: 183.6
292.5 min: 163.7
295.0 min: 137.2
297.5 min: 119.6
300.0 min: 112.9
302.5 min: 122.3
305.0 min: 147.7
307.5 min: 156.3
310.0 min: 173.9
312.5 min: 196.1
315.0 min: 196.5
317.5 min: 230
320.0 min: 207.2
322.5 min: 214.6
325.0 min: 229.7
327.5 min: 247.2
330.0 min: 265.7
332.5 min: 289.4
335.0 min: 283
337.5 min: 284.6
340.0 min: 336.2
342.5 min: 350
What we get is 118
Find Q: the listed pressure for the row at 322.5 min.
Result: 214.6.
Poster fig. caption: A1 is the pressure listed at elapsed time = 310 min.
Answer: 173.9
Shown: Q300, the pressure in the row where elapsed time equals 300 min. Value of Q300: 112.9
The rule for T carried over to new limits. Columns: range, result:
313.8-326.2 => 216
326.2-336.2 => 271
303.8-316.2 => 174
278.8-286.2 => 244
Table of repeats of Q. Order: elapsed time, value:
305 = 147.7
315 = 196.5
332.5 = 289.4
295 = 137.2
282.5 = 228.4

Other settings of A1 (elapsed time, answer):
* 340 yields 336.2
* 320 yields 207.2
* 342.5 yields 350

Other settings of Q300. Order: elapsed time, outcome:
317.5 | 230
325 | 229.7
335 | 283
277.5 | 303.2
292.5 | 163.7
